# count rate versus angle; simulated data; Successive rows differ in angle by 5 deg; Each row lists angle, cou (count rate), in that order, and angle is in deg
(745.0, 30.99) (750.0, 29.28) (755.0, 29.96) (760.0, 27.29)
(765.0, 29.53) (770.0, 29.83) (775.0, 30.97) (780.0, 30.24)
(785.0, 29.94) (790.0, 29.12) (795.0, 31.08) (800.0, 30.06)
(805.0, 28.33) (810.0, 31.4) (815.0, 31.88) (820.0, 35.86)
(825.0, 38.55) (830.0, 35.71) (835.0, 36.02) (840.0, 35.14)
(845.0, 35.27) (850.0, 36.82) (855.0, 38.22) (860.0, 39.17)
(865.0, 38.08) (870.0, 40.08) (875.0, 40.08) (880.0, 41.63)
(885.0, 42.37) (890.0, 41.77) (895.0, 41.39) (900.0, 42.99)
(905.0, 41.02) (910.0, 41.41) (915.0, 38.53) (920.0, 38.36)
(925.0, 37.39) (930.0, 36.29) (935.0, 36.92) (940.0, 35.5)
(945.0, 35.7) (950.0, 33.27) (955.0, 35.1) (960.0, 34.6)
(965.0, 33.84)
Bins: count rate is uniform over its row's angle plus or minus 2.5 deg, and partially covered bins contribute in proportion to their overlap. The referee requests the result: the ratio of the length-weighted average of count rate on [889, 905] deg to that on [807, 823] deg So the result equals 1.27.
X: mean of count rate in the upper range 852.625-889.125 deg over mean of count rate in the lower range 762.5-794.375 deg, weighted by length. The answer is 1.33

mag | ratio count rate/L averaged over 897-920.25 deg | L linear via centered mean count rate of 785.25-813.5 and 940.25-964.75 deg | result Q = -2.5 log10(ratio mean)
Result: -0.22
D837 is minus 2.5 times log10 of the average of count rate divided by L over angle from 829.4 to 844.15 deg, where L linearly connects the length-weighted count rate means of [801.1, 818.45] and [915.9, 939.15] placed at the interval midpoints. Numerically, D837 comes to -0.11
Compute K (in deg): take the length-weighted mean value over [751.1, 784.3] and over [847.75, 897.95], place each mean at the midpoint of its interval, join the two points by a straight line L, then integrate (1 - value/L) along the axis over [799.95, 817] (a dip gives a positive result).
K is 1.6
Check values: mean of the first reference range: 29.6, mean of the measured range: 30.4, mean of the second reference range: 40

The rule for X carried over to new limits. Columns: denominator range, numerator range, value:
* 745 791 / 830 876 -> 1.26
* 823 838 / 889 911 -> 1.14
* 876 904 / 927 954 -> 0.85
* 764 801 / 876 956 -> 1.29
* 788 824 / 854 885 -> 1.27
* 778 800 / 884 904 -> 1.40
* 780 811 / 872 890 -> 1.38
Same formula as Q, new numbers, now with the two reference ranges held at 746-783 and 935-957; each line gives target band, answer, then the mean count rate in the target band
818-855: -0.144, 36.3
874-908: -0.238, 41.7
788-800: 0.015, 30.1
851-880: -0.198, 39.2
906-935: -0.122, 38.4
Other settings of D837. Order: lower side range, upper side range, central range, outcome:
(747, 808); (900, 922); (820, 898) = -0.07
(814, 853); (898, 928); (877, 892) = -0.09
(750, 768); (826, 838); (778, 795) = 0.06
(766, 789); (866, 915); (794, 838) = 0.02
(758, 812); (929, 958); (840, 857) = -0.14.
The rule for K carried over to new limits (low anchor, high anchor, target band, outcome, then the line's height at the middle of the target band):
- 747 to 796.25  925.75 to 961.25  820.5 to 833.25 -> -2.1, 31.6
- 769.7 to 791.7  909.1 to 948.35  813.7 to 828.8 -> -1.7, 32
